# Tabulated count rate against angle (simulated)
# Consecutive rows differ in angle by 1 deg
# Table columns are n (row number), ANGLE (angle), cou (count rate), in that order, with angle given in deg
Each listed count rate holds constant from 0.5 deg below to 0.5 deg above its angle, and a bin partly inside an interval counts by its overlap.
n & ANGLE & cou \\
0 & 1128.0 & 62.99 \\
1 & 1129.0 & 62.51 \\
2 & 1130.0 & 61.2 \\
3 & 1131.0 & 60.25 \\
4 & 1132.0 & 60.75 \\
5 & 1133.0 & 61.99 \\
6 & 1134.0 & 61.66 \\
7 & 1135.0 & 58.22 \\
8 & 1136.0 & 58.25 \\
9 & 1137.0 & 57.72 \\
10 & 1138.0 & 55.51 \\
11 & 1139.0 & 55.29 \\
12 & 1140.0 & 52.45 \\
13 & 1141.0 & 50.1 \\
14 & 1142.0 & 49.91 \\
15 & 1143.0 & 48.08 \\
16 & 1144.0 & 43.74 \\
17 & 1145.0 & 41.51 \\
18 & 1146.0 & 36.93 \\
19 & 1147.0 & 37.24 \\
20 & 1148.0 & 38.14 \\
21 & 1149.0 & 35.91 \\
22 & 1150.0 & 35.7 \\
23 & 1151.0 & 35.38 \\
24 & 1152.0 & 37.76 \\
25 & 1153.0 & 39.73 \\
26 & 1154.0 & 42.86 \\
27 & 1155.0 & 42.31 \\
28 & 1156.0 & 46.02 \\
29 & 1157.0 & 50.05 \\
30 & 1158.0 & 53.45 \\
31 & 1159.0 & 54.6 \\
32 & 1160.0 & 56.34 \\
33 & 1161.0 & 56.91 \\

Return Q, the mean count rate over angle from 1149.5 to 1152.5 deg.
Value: 36.3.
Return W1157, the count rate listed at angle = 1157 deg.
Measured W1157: 50.05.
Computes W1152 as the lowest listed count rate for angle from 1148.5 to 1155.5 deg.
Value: 35.38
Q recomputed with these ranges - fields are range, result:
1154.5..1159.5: 49.3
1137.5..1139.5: 55.4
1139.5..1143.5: 50.1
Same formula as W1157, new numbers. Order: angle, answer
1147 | 37.24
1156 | 46.02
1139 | 55.29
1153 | 39.73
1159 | 54.6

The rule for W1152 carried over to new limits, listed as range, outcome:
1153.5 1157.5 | 42.31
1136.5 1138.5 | 55.51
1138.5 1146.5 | 36.93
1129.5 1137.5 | 57.72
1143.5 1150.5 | 35.7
